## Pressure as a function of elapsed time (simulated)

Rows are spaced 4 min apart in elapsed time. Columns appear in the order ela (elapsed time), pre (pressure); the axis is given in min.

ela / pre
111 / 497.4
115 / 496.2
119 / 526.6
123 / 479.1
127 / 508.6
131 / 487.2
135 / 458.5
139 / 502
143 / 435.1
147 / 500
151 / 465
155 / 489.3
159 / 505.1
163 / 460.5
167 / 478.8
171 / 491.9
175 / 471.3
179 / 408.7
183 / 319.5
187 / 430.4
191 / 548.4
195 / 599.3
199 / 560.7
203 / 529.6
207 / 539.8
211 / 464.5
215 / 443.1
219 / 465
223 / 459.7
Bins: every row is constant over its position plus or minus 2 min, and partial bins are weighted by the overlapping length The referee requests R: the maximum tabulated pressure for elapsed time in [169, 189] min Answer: 491.9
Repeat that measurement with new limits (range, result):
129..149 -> 502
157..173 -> 505.1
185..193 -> 548.4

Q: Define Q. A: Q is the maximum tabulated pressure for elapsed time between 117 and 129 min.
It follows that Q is 526.6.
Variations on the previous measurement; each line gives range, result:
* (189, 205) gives 599.3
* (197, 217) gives 560.7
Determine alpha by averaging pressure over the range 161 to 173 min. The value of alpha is 477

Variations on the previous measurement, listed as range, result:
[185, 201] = 535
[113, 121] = 511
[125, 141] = 489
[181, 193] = 433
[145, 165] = 484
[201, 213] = 511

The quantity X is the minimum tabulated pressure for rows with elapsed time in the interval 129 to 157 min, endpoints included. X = 435.1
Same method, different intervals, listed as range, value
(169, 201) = 319.5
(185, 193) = 430.4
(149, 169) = 460.5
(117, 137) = 458.5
